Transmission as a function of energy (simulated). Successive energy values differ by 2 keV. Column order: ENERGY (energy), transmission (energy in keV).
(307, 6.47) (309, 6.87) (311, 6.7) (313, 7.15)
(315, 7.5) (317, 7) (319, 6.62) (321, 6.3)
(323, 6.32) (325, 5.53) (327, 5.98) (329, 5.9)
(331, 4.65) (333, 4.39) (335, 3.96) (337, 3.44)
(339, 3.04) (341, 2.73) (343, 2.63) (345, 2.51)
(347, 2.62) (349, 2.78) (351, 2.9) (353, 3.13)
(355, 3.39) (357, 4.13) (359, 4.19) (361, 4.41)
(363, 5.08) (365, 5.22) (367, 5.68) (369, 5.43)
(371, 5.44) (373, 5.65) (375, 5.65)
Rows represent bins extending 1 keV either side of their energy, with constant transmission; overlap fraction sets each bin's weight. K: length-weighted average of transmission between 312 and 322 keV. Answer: 6.91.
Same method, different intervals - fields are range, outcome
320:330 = 6.01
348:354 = 2.94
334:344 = 3.16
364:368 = 5.45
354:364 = 4.24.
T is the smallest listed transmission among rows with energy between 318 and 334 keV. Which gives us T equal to 4.39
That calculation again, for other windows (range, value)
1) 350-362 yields 2.9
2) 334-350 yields 2.51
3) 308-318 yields 6.7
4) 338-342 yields 2.73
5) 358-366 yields 4.19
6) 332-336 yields 3.96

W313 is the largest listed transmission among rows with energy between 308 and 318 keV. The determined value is 7.5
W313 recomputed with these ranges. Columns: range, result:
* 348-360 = 4.19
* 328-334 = 5.9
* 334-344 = 3.96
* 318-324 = 6.62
